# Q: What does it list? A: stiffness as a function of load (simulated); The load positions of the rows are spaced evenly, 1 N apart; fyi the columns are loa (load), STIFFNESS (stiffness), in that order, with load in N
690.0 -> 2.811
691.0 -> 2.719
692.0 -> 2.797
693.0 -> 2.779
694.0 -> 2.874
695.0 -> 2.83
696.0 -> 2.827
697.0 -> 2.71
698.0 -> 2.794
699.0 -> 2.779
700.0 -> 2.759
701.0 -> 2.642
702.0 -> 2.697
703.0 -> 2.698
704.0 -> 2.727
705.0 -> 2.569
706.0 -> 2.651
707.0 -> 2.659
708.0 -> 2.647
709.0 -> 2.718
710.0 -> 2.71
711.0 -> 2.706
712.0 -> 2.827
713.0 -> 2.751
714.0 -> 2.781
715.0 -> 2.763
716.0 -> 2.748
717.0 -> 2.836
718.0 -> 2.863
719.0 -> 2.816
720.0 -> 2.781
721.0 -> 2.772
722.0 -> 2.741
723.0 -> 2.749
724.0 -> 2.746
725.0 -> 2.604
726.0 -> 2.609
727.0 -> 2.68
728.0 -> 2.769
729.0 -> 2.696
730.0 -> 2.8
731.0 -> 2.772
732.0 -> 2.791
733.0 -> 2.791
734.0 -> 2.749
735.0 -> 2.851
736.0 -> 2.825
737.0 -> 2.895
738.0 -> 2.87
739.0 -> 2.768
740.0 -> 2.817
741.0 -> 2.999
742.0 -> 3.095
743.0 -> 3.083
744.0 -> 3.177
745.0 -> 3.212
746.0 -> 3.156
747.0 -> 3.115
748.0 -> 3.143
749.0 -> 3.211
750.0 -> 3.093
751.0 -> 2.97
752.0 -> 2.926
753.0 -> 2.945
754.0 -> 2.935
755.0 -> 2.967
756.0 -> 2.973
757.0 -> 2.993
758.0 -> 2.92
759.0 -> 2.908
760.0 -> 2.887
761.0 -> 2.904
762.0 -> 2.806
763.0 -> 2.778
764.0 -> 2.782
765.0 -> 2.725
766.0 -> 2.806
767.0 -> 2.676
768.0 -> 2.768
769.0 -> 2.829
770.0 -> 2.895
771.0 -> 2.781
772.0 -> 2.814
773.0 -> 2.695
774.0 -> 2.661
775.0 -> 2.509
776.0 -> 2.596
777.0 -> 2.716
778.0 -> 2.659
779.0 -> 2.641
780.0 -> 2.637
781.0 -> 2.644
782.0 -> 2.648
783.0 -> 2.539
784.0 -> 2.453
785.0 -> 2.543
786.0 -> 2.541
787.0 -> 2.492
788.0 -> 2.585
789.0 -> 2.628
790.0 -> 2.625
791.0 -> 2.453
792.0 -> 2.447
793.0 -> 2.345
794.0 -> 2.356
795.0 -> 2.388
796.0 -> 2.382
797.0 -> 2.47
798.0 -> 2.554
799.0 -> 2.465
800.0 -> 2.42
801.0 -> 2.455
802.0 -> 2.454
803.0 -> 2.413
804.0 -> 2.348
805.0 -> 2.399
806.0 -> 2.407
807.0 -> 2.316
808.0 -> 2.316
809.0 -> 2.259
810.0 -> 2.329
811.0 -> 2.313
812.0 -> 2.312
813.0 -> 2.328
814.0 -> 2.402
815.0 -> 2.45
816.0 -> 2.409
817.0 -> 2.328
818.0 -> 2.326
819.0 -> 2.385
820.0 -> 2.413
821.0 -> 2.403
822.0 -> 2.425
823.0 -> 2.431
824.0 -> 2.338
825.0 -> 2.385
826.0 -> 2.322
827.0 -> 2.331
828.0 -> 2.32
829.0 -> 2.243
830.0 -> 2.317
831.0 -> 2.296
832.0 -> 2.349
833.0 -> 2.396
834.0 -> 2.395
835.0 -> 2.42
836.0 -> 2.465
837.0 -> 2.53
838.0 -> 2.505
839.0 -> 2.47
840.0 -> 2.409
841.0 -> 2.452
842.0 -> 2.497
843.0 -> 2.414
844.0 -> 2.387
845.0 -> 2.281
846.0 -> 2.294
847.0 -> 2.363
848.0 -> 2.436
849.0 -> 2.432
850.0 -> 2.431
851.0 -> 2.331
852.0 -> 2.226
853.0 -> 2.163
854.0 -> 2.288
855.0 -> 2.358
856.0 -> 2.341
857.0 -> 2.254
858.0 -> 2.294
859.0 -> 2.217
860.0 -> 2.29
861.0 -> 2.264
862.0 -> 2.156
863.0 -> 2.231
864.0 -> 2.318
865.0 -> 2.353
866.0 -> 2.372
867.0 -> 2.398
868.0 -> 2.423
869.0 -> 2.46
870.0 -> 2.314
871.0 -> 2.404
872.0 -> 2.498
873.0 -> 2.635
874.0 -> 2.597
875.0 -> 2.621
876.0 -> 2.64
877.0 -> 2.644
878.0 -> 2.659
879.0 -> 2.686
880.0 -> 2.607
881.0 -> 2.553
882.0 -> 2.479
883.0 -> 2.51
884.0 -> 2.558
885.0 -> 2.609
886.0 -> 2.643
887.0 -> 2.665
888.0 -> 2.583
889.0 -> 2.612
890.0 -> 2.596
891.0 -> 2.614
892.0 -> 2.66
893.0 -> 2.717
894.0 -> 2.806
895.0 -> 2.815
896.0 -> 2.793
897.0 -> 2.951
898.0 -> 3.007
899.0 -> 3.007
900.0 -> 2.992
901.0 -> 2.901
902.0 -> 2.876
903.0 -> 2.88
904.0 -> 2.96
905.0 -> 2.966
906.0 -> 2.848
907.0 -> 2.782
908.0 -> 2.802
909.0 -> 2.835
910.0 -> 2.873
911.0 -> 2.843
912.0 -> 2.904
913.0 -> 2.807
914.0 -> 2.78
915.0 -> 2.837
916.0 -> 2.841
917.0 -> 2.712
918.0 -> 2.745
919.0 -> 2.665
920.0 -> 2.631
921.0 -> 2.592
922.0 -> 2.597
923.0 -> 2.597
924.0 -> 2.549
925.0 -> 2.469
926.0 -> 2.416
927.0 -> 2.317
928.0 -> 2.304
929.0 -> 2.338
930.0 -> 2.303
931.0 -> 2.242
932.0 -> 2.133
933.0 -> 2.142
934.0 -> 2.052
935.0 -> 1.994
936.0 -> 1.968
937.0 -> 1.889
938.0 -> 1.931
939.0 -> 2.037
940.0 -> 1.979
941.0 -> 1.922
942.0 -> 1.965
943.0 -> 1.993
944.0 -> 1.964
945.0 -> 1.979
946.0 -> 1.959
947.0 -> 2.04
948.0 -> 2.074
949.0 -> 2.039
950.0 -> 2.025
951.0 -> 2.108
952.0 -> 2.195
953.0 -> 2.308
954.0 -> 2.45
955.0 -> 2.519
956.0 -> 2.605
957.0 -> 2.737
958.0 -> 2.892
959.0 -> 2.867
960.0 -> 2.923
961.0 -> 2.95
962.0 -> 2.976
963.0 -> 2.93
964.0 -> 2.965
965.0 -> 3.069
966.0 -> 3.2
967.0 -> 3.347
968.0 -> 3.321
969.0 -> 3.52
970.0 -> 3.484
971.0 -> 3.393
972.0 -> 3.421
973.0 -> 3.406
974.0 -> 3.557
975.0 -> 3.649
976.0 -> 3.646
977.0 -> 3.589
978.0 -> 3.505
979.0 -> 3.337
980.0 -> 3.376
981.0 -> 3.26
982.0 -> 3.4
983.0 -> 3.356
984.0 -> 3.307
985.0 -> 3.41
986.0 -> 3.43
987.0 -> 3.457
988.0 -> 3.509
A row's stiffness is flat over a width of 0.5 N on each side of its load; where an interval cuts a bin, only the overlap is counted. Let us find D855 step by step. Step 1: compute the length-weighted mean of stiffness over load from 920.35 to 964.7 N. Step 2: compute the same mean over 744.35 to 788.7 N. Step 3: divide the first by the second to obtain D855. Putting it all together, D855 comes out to 0.8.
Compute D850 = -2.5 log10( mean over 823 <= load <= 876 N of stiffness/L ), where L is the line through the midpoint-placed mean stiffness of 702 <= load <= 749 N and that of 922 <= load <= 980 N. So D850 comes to 0.14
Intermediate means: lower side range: 2.82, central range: 2.37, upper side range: 2.61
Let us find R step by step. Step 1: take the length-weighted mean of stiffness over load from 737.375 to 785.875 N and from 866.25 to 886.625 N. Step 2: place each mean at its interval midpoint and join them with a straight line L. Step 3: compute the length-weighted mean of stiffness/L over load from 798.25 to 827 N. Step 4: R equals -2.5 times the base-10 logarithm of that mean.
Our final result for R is 0.143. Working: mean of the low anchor 2.85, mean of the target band 2.38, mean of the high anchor 2.55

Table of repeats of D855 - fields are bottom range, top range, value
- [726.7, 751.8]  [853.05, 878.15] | 0.82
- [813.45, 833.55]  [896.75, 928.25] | 1.17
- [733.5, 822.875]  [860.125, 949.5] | 0.94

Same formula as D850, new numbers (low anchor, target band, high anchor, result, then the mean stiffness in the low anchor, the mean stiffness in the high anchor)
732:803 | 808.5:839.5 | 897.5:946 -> 0.12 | 2.75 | 2.5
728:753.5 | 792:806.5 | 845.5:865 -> 0.09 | 2.95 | 2.3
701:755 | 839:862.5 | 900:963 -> 0.12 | 2.84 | 2.47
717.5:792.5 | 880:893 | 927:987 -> 0.06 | 2.8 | 2.71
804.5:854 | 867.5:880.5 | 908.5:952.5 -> -0.09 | 2.37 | 2.33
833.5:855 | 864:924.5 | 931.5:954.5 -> -0.21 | 2.39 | 2.05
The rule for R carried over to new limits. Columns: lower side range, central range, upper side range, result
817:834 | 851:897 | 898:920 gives 0.065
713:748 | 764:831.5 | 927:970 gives 0.096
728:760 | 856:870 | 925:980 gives 0.191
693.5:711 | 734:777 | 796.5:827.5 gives -0.134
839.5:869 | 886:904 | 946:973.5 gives -0.115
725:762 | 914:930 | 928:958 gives -0.154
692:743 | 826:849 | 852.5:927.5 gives 0.116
